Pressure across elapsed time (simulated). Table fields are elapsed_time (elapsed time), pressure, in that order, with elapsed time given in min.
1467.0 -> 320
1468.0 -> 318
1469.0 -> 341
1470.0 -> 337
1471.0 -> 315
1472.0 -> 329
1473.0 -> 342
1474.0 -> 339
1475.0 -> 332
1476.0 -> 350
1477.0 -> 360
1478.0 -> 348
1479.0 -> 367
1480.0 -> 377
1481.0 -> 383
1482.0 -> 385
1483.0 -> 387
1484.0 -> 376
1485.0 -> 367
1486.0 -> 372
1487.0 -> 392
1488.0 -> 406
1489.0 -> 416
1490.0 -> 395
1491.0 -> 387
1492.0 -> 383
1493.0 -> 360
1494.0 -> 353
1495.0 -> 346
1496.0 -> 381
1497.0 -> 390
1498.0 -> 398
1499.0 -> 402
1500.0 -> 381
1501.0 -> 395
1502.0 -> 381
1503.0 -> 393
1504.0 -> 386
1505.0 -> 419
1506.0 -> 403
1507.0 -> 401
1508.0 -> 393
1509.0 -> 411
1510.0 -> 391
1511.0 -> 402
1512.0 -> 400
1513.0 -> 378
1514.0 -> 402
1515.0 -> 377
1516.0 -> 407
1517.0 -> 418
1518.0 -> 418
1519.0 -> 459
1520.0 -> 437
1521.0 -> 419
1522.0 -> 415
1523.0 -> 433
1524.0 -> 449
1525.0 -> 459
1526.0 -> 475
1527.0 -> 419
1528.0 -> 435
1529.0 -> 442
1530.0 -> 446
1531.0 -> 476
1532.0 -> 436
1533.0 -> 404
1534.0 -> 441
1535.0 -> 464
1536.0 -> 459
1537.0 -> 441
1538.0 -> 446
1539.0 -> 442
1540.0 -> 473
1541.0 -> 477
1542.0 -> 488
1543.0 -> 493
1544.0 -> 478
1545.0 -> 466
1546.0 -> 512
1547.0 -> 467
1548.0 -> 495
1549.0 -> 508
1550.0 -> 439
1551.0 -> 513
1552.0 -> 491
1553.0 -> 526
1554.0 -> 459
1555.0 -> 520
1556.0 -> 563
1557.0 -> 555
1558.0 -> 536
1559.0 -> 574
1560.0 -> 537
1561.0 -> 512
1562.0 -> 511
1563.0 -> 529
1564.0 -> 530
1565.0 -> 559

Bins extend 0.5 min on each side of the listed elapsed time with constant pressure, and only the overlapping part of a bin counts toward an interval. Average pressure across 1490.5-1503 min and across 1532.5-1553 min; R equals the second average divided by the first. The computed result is 1.24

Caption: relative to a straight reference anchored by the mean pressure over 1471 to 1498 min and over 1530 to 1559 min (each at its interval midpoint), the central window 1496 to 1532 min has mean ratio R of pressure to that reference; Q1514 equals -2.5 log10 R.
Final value 0.03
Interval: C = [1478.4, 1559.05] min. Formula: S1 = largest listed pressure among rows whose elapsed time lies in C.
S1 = 574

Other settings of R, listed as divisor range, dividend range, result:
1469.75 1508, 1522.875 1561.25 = 1.28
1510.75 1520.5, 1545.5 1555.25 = 1.20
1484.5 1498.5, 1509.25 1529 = 1.10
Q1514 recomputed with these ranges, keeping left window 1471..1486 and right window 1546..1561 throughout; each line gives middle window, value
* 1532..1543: 0.060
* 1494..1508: 0.044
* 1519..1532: 0.031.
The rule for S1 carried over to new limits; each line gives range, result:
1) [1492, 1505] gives 419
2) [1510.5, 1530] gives 475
